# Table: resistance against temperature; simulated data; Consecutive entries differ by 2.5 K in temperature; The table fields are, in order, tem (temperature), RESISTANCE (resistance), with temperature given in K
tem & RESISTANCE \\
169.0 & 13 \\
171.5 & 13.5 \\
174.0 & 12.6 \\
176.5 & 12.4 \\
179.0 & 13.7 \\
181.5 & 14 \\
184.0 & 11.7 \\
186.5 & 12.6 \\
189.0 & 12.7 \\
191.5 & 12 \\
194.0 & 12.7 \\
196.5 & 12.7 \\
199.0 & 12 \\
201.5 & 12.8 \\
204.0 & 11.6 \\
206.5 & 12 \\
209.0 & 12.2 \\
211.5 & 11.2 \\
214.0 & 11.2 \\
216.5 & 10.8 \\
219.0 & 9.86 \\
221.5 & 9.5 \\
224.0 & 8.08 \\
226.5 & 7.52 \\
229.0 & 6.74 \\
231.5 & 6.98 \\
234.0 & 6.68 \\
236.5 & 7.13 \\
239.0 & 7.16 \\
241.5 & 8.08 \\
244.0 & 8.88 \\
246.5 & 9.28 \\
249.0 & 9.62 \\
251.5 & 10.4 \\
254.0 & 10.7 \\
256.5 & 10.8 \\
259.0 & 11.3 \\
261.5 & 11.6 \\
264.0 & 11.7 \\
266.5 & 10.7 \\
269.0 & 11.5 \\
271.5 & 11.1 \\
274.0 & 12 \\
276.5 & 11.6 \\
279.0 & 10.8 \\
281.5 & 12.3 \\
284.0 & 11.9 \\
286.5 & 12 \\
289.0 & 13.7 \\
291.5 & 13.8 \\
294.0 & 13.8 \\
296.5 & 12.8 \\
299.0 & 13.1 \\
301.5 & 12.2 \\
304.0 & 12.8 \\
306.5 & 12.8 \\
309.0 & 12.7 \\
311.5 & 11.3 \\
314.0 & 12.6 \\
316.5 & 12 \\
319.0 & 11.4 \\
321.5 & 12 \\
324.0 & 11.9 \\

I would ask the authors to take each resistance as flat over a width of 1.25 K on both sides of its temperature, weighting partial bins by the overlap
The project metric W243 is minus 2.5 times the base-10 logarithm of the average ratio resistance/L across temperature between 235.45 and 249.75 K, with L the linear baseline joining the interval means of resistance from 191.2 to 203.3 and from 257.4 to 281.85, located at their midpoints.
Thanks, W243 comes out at 0.38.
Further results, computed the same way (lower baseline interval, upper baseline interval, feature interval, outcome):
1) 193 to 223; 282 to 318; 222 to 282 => 0.24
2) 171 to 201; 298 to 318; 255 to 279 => 0.11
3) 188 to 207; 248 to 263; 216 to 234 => 0.37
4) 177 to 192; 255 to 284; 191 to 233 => 0.18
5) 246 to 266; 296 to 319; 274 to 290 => -0.04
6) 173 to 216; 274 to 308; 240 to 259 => 0.27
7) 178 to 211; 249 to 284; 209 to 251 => 0.33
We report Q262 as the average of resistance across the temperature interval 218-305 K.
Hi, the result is 10.5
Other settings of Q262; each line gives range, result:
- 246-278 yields 11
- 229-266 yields 9.25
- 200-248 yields 9.37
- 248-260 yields 10.6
